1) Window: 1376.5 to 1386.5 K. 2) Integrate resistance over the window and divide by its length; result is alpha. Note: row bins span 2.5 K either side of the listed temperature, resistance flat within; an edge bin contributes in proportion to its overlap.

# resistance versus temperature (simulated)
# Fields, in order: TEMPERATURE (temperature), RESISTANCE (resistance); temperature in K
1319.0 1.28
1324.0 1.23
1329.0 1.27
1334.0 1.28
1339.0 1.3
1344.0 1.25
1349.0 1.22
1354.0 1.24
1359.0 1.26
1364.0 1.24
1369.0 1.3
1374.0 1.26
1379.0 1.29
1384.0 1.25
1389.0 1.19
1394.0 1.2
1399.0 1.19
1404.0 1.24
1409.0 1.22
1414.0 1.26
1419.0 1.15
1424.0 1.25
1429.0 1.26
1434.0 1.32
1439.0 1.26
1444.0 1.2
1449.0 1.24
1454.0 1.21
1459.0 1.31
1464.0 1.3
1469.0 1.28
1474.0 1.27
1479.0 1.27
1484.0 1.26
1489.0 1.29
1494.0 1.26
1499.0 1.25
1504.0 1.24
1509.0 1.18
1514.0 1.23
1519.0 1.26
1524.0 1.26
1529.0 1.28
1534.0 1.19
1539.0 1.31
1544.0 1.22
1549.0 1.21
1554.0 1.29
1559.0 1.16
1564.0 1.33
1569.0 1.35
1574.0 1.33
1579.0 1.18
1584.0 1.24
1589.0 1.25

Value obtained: 1.27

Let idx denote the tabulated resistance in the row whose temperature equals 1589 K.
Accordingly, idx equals 1.25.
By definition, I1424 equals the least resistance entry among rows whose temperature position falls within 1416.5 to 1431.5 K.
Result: 1.15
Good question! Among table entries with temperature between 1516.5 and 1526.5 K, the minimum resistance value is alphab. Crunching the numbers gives 1.26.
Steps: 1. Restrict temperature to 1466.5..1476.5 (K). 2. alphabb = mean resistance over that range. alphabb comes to 1.27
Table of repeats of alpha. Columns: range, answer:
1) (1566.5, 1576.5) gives 1.34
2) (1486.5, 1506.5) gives 1.26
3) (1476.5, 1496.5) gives 1.27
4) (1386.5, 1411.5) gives 1.21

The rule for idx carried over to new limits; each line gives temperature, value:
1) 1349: 1.22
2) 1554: 1.29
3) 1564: 1.33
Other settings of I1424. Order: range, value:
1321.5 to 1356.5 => 1.22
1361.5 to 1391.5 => 1.19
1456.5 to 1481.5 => 1.27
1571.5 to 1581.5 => 1.18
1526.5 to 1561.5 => 1.16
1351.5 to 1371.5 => 1.24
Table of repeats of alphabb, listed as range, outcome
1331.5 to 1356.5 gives 1.26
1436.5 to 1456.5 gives 1.23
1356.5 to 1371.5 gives 1.27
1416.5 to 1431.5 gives 1.22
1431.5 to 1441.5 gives 1.29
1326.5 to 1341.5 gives 1.28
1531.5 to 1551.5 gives 1.23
